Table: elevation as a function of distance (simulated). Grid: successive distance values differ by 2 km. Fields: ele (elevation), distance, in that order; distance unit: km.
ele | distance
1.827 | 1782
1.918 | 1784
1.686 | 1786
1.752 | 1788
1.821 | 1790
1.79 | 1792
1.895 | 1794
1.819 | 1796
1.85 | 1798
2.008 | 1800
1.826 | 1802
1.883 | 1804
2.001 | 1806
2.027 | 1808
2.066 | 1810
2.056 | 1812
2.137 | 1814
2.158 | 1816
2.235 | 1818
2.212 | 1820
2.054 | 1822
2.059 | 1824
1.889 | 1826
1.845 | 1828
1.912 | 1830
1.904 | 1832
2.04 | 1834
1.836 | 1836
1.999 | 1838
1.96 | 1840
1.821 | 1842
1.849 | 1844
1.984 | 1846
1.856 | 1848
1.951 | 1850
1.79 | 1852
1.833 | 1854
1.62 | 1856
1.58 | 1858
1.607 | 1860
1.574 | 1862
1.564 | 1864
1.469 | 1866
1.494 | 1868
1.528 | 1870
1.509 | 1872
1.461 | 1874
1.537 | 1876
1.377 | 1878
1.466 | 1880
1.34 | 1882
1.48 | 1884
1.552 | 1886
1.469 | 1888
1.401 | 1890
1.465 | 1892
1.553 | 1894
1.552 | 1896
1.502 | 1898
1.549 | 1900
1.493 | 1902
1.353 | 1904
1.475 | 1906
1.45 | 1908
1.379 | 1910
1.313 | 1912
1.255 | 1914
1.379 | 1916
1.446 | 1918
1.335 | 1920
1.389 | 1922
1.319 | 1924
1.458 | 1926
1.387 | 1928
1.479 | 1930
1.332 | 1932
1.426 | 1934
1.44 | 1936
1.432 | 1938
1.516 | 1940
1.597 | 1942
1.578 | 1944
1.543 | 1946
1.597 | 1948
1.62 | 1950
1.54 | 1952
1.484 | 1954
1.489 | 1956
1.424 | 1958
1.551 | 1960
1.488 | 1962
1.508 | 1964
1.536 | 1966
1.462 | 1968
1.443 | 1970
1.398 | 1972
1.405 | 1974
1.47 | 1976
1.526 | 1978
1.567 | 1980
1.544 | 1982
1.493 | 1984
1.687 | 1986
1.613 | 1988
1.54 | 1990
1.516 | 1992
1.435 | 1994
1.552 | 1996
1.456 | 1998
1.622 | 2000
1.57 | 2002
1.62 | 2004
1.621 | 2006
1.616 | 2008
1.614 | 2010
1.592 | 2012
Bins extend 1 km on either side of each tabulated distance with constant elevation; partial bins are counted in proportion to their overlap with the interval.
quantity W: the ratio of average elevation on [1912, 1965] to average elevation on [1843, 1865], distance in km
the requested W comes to 0.8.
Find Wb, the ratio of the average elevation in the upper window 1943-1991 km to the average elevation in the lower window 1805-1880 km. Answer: 0.83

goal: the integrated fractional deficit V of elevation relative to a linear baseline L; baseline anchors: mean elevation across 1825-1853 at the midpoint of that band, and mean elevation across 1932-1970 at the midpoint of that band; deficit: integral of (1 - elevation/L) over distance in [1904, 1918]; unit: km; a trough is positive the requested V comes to 2.29 km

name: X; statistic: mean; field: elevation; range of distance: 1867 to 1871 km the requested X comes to 1.51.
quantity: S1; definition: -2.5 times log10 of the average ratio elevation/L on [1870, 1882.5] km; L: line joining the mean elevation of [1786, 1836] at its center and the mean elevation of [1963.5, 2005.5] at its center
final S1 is 0.23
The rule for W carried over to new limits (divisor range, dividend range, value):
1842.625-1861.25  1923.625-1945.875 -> 0.82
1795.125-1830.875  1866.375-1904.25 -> 0.74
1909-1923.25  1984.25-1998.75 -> 1.14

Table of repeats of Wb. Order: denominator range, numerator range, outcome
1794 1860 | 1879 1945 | 0.75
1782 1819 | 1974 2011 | 0.80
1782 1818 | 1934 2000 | 0.79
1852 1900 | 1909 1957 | 0.95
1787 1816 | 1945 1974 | 0.78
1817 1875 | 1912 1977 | 0.81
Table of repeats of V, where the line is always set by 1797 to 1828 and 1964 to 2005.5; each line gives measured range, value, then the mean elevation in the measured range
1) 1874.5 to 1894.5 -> 3.9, 1.46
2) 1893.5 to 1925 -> 5.9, 1.42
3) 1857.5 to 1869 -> 2.0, 1.55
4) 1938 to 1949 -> 0.6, 1.55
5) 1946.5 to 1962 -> 0.8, 1.53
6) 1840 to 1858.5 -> 0.9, 1.82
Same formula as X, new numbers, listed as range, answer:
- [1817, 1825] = 2.14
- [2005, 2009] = 1.62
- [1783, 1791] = 1.79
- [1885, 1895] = 1.49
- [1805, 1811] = 2.03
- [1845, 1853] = 1.9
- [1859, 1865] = 1.58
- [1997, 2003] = 1.55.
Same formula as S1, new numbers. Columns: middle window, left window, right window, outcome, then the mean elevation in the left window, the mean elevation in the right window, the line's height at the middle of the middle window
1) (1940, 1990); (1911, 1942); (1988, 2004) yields -0.03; 1.4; 1.54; 1.48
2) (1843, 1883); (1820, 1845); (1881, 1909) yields 0.06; 1.94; 1.47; 1.71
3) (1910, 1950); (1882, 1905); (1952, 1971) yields 0.04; 1.48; 1.49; 1.49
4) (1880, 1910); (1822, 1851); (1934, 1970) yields 0.17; 1.93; 1.51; 1.72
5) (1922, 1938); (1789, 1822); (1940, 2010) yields 0.18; 1.99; 1.53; 1.65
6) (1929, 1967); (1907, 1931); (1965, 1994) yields -0.04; 1.38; 1.51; 1.44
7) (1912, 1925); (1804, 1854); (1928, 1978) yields 0.20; 1.98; 1.49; 1.63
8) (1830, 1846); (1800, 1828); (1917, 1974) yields 0.01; 2.04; 1.47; 1.93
